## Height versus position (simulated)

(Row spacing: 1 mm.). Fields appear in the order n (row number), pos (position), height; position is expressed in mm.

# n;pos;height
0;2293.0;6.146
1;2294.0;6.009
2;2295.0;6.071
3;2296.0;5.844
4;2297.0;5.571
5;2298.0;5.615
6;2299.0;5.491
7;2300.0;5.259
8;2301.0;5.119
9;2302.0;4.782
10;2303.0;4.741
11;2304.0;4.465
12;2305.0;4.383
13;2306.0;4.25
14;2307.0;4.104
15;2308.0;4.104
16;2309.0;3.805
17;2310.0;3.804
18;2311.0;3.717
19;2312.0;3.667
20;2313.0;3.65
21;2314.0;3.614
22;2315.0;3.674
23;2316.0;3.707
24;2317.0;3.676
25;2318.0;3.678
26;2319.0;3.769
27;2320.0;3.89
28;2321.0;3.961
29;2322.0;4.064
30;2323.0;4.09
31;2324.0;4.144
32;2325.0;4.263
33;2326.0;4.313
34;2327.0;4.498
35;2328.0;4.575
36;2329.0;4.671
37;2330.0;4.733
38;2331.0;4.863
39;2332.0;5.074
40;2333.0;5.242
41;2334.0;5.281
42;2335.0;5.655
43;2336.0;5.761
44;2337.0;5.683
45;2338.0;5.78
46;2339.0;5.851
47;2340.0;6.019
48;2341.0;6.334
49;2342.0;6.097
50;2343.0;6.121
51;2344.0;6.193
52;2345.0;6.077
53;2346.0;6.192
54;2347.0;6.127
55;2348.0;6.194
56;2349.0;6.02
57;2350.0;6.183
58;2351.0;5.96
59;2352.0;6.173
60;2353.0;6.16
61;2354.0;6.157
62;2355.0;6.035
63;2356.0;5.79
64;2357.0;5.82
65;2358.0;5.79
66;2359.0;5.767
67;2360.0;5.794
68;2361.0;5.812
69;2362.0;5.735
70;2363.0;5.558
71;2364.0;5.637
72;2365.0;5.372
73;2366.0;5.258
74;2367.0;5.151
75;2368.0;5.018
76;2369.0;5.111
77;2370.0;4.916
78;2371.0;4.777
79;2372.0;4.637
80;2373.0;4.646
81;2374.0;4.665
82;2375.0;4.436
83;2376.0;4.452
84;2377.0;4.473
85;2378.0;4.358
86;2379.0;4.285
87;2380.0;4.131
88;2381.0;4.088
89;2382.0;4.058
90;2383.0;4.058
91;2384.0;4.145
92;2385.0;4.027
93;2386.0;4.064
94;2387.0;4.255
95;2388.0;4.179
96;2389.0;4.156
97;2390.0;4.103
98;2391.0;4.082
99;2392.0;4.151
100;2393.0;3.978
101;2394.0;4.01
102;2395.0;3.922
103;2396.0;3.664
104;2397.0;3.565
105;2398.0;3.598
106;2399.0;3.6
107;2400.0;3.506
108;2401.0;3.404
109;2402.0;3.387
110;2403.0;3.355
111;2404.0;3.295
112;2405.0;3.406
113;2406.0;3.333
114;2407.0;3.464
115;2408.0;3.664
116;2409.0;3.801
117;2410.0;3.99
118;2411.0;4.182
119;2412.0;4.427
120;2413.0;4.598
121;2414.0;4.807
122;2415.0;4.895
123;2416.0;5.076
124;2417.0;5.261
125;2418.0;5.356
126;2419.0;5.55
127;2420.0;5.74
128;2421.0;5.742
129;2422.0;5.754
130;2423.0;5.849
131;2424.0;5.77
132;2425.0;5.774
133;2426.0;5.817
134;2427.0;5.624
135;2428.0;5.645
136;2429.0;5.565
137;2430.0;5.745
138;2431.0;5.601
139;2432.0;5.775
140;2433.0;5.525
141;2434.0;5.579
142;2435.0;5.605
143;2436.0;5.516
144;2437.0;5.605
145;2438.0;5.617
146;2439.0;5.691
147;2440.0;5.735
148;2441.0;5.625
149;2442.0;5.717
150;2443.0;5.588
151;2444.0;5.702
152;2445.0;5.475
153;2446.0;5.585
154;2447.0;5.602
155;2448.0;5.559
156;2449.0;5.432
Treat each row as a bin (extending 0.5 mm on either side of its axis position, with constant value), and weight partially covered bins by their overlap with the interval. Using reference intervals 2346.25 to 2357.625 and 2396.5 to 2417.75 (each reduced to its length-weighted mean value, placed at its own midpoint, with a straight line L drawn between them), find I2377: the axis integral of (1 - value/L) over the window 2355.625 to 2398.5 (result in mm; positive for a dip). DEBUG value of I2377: 4.1 mm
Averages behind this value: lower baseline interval 6.06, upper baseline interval 3.95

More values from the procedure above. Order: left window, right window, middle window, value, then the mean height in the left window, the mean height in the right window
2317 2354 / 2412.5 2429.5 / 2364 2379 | 1.5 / 5.26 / 5.46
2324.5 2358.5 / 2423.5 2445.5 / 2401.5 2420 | 4.6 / 5.64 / 5.65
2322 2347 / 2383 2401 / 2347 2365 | -4.2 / 5.3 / 3.93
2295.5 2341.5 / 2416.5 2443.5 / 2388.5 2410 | 6.7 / 4.64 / 5.64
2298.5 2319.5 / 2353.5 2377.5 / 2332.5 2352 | -4.5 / 4.16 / 5.28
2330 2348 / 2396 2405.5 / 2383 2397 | -0.6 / 5.77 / 3.47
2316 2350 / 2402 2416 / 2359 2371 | -2.0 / 5.11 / 3.96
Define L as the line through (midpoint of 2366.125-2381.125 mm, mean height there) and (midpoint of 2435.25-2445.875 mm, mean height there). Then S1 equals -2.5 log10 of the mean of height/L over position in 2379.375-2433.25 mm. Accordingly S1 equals 0.148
